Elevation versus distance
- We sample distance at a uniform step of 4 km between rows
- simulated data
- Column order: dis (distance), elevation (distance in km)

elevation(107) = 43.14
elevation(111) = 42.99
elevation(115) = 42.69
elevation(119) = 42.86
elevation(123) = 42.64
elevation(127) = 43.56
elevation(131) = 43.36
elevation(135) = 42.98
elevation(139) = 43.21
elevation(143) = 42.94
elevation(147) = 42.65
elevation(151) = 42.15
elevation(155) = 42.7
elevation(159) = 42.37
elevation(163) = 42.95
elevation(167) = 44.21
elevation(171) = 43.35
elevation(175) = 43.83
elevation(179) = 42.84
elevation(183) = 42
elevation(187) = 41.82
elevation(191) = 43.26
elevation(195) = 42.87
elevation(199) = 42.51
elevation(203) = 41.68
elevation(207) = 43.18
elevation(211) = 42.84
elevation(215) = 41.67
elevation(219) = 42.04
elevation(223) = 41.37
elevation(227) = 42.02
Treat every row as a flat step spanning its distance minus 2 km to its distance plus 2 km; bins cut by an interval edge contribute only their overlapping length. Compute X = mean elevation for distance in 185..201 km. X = 42.6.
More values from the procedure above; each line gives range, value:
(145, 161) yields 42.5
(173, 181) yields 43.3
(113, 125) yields 42.7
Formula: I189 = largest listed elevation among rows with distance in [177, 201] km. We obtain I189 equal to 43.26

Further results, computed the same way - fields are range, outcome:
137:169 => 44.21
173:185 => 43.83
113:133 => 43.56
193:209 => 43.18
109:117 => 42.99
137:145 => 43.21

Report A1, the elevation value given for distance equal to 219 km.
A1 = 42.04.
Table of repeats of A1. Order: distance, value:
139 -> 43.21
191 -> 43.26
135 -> 42.98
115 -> 42.69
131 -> 43.36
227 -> 42.02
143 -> 42.94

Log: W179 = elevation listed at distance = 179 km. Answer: 42.84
